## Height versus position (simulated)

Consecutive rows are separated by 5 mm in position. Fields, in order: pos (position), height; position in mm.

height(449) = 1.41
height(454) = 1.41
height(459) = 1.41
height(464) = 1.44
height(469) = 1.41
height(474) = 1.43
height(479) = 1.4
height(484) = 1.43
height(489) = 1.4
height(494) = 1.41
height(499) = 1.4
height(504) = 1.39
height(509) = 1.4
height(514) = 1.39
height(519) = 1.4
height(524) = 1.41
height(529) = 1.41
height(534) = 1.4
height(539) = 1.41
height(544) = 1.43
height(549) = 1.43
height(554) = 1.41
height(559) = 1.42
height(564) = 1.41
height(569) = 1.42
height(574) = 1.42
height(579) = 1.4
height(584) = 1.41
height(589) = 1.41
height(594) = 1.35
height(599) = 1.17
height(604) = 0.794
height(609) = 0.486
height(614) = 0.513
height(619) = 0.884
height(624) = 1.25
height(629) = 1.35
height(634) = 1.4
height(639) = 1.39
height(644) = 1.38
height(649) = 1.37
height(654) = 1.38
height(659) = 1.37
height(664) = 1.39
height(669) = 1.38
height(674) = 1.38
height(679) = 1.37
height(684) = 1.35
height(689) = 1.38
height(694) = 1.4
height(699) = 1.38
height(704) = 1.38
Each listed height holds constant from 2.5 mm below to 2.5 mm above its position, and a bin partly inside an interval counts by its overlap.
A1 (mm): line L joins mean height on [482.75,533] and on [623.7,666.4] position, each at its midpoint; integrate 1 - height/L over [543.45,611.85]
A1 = 5.55 mm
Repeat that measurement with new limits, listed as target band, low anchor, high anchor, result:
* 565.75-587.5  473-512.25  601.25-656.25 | -3.4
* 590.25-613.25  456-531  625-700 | 7.4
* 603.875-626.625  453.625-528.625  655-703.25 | 9.8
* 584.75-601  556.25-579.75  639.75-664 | 0.9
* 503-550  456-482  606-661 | -2.9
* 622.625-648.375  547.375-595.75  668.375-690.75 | 0.5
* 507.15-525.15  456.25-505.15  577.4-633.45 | -1.0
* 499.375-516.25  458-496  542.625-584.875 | 0.3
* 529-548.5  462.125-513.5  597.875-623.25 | -4.5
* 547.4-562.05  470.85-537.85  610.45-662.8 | -0.9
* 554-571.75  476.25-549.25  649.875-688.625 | -0.2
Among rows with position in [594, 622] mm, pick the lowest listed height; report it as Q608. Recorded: 0.486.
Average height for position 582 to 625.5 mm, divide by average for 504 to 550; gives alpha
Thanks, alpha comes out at 0.7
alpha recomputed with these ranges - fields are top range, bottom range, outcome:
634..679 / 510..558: 0.98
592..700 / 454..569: 0.87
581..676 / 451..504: 0.86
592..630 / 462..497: 0.67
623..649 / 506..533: 0.97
